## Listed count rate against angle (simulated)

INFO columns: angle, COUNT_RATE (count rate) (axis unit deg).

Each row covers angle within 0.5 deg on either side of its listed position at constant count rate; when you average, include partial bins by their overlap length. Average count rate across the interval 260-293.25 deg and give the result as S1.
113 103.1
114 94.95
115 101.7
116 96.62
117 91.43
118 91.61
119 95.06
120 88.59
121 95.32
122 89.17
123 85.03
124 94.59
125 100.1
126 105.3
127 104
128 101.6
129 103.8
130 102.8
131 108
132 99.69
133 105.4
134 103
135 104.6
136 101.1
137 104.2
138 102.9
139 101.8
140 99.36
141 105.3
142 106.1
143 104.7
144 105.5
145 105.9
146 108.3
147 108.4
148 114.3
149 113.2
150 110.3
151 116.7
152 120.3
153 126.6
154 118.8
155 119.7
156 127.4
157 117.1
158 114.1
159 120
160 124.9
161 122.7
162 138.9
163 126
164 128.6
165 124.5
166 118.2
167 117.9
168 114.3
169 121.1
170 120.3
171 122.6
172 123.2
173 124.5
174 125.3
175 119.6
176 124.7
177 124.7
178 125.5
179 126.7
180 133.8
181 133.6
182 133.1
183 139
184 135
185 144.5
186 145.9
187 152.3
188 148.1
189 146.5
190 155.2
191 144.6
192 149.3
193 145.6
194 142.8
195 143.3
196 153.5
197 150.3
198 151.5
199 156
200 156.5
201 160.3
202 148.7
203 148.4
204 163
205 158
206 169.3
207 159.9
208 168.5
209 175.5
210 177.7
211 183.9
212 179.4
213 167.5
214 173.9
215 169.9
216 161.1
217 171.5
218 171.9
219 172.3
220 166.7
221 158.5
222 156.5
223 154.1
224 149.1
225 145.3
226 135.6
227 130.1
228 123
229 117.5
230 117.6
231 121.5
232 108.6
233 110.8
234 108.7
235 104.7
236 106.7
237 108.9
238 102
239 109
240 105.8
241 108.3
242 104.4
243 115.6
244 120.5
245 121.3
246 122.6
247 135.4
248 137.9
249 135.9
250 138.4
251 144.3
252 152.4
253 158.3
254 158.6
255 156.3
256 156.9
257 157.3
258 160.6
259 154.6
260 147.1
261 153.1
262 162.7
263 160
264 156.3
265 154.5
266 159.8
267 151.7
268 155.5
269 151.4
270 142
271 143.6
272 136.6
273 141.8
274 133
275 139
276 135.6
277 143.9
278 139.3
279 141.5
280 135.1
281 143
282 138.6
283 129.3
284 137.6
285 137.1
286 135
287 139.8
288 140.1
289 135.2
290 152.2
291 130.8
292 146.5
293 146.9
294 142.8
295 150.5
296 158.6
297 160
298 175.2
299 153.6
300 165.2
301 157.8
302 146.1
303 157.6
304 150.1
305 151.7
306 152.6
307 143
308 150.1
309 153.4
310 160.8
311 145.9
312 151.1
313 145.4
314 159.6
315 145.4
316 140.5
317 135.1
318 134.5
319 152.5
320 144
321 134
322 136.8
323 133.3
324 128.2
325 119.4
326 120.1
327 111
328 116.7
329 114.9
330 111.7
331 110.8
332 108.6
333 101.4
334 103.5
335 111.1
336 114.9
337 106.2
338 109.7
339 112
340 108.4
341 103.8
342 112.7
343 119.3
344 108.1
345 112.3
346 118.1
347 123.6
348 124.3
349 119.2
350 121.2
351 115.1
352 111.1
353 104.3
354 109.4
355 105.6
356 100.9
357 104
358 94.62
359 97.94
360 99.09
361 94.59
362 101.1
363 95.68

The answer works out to 144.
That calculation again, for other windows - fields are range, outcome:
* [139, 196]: 126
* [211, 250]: 135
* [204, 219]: 170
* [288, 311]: 151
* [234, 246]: 110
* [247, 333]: 144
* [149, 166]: 122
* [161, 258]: 140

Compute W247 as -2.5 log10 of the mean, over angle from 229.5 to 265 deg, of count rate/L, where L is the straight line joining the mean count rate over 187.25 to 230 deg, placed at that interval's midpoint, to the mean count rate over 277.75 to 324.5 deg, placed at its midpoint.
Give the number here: 0.15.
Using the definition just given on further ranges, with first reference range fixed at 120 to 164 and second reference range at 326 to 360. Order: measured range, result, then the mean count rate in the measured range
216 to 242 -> -0.19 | 131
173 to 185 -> -0.19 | 130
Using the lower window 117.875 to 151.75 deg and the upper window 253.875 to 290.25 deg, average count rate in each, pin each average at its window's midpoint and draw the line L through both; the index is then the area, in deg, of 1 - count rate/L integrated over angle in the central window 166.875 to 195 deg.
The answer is -3.9 deg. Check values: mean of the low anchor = 103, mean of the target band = 134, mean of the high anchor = 146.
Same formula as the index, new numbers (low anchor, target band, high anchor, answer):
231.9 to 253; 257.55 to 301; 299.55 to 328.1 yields -5.0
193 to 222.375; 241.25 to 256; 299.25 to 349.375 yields 1.4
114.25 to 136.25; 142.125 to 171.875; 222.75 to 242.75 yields -4.0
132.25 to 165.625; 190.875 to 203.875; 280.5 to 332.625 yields -3.0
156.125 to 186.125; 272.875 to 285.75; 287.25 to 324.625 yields 0.5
